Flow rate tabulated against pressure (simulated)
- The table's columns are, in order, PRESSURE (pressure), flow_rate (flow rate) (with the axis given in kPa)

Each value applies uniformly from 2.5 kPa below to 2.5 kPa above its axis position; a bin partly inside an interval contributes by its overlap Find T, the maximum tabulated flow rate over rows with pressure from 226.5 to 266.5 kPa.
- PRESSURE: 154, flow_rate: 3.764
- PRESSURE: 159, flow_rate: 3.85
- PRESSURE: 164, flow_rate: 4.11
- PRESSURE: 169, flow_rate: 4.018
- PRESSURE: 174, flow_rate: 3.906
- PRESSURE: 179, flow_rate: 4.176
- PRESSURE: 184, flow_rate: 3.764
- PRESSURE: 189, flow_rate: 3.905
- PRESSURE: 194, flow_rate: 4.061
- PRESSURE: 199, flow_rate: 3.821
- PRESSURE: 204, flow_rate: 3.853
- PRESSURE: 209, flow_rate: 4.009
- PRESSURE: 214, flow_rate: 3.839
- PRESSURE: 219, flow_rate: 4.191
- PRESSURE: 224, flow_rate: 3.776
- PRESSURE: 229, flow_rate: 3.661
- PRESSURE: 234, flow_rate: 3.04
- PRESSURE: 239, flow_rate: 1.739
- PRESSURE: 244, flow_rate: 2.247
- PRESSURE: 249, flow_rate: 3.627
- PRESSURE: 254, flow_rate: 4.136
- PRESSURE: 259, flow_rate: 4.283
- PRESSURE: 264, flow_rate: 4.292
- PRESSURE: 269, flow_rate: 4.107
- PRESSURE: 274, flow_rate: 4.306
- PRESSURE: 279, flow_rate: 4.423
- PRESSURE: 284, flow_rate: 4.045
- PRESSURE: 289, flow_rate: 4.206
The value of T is 4.292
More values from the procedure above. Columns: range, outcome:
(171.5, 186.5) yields 4.176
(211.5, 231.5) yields 4.191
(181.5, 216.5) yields 4.061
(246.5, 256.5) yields 4.136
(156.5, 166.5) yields 4.11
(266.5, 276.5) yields 4.306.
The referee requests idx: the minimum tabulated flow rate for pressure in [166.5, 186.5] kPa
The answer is 3.764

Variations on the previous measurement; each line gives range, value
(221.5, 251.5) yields 1.739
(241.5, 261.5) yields 2.247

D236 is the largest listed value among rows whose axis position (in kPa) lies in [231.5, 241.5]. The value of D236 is 3.04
